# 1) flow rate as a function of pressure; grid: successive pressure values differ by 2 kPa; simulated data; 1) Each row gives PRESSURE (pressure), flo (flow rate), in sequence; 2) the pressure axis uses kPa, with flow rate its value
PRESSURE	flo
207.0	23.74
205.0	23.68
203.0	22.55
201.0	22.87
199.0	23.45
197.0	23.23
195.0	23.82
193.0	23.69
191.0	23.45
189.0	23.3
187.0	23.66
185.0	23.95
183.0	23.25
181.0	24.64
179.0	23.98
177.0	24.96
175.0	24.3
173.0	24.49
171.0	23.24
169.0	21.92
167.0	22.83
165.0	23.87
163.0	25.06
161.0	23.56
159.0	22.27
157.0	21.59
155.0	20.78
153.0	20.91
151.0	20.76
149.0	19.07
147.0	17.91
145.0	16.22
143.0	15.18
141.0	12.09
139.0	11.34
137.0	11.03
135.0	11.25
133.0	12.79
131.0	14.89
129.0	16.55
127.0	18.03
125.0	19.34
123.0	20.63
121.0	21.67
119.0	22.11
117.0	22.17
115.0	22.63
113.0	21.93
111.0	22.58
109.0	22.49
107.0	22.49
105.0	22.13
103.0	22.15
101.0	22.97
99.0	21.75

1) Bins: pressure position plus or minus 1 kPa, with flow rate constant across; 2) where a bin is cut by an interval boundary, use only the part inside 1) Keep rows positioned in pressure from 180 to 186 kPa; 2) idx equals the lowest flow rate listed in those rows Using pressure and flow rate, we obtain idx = 23.25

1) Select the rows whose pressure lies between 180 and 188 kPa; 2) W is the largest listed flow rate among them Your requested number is 24.64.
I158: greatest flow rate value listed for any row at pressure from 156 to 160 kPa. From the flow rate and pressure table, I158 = 22.27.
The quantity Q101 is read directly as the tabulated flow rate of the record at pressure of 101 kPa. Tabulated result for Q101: 22.97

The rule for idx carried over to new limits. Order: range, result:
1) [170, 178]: 23.24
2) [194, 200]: 23.23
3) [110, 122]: 21.67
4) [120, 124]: 20.63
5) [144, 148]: 16.22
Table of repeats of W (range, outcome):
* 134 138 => 11.25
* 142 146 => 16.22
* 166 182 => 24.96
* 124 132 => 19.34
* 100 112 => 22.97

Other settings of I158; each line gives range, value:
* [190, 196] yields 23.82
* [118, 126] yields 22.11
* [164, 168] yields 23.87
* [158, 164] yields 25.06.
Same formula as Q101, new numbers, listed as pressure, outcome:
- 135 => 11.25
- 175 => 24.3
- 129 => 16.55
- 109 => 22.49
